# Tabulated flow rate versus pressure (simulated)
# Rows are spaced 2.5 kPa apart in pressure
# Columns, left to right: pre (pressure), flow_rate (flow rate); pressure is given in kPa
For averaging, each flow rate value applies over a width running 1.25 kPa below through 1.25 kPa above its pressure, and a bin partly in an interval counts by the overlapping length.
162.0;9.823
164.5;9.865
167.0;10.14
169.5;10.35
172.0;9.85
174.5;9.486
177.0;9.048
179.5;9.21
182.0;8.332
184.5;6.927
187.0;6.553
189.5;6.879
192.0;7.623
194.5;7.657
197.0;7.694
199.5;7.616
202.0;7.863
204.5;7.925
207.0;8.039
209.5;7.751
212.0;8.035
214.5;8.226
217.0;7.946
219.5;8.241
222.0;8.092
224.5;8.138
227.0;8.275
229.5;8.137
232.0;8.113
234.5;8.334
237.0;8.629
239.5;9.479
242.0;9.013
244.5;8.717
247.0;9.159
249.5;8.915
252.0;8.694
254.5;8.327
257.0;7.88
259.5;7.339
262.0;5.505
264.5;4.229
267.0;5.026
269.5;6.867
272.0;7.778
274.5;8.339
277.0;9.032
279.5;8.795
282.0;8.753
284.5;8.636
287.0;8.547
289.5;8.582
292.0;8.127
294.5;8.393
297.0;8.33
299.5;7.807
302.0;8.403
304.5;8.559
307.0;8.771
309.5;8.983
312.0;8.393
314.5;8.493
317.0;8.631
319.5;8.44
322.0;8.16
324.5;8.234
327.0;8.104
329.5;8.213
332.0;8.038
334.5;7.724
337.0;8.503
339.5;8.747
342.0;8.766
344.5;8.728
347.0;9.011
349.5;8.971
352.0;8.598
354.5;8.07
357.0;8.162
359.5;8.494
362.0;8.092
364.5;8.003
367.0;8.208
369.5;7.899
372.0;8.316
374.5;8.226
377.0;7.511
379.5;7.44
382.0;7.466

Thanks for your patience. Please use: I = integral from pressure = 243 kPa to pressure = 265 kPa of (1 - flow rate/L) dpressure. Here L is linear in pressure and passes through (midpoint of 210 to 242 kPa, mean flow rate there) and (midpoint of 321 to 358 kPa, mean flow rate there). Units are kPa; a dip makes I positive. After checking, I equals 1.5 kPa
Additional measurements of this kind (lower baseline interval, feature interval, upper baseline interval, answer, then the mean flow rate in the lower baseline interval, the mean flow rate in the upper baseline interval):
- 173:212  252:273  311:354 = 3.7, 7.92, 8.45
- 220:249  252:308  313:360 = 4.4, 8.55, 8.42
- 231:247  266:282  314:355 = 1.6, 8.76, 8.44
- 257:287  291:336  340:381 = -3.0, 7.38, 8.28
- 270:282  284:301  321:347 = 0.1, 8.41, 8.36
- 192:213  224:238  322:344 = -0.6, 7.81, 8.3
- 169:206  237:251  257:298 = -2.1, 8.16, 7.65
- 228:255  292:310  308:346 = 0.2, 8.69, 8.42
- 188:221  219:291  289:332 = 0.2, 7.8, 8.38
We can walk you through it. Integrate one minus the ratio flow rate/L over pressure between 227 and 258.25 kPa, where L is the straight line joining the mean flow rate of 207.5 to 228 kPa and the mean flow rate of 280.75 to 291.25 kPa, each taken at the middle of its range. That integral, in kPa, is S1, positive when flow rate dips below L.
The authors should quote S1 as -1.2 kPa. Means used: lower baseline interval 8.08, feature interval 8.6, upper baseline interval 8.61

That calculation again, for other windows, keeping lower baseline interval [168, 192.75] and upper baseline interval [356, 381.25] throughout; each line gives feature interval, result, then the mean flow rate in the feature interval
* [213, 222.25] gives 0.3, 8.13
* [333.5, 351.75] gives -1.3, 8.65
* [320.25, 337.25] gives 0.0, 8.13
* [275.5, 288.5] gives -0.8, 8.74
